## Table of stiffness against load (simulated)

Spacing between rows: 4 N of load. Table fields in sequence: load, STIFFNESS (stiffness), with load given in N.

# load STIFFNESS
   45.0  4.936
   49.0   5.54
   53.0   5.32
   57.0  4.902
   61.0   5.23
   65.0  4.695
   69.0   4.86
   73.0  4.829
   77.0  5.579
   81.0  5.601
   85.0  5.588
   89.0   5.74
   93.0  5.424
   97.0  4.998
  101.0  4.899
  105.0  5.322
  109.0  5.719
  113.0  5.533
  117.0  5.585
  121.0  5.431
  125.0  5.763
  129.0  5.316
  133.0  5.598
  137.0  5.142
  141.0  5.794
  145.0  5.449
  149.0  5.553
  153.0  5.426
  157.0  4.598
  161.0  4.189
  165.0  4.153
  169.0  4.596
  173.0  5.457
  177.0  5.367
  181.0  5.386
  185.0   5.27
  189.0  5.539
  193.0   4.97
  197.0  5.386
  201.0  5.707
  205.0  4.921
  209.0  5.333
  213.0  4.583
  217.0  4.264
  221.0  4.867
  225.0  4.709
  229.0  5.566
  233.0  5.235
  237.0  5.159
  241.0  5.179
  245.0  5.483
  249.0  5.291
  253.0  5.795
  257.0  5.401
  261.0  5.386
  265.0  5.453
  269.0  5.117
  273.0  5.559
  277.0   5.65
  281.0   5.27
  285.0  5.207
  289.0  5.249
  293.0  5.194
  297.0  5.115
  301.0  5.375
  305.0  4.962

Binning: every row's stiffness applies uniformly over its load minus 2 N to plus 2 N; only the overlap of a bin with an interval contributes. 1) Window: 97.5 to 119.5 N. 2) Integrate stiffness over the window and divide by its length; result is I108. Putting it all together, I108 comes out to 5.38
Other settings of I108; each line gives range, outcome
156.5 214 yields 5.05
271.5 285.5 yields 5.44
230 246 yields 5.27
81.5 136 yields 5.45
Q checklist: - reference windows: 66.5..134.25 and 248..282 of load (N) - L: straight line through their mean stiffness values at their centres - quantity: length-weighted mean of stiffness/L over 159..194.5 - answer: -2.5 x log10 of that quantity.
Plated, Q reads 0.09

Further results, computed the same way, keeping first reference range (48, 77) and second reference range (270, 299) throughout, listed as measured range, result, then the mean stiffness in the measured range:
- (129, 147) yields -0.07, 5.48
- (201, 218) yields 0.07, 4.91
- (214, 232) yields 0.08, 4.86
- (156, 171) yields 0.19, 4.37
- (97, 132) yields -0.06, 5.42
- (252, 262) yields -0.05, 5.51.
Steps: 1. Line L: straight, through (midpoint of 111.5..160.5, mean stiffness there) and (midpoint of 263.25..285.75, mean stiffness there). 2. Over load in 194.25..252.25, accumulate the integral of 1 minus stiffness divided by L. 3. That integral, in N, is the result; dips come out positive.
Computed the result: 2.7 N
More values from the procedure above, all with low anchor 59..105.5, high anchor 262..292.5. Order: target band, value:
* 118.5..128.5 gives -0.6 N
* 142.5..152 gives -0.4 N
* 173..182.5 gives -0.2 N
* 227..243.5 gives 0.1 N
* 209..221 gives 1.5 N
